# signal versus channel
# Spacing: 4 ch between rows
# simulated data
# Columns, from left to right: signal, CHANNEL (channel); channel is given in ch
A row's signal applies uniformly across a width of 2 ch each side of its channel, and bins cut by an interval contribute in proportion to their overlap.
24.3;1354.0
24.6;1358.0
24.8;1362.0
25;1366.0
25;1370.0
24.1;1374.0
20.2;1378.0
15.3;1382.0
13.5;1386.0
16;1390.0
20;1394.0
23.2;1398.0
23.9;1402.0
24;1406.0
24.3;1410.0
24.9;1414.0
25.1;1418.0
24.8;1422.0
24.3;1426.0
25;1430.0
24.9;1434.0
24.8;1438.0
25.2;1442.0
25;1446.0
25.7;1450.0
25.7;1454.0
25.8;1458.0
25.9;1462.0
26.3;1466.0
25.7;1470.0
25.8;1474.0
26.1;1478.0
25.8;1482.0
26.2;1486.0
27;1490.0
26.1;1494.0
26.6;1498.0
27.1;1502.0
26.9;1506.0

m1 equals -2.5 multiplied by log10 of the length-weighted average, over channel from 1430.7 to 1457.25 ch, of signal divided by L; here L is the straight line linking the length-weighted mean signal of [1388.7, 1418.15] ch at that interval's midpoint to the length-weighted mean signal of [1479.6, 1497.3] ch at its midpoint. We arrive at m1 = -0.04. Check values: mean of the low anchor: 22.7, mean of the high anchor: 26.3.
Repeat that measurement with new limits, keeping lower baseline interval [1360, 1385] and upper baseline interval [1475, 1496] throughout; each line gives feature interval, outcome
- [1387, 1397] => 0.25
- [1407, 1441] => -0.04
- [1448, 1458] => -0.03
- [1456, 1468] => -0.03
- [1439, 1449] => -0.02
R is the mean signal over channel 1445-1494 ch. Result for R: 25.9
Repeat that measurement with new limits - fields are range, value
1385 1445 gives 23.1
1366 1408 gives 20.7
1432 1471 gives 25.5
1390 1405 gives 21.6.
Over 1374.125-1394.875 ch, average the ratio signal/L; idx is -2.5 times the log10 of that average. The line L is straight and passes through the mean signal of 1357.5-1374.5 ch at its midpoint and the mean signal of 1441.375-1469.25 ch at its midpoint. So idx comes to 0.386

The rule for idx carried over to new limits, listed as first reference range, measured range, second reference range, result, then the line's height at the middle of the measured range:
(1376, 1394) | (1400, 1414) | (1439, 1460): -0.224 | 19.7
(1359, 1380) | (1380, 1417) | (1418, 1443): 0.177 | 24.3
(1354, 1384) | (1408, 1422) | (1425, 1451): -0.022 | 24.3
